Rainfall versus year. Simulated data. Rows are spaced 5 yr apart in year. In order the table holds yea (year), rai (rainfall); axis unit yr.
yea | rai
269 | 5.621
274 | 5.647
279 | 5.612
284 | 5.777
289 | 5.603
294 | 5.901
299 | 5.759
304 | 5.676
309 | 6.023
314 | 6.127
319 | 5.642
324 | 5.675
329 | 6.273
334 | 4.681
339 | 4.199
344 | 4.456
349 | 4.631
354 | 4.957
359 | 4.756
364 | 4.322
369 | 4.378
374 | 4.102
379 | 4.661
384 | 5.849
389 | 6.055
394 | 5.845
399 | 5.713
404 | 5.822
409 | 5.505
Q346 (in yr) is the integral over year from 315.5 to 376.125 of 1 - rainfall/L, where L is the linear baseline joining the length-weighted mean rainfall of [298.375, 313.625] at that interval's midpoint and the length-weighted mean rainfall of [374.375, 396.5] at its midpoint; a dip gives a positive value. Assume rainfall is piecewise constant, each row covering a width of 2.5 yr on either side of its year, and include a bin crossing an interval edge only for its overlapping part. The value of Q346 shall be 8.62 yr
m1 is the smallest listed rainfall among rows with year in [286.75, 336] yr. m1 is 4.681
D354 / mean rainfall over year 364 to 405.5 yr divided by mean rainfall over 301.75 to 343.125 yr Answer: 1.0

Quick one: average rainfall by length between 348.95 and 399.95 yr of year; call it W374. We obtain 5.02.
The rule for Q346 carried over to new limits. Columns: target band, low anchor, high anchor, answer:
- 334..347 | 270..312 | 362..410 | 2.5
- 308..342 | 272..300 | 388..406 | 1.7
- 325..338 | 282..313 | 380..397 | 1.0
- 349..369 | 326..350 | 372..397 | 1.8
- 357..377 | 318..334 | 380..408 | 4.7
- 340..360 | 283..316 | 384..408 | 4.0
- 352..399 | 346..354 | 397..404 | 2.0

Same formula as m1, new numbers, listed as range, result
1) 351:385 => 4.102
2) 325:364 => 4.199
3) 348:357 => 4.631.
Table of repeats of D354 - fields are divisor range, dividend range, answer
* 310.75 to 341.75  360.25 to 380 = 0.80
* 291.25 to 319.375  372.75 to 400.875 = 0.92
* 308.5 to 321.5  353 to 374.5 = 0.76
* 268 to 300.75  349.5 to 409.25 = 0.90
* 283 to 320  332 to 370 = 0.78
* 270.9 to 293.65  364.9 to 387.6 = 0.84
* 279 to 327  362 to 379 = 0.75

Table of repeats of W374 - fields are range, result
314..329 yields 5.84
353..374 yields 4.52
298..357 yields 5.33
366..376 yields 4.25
